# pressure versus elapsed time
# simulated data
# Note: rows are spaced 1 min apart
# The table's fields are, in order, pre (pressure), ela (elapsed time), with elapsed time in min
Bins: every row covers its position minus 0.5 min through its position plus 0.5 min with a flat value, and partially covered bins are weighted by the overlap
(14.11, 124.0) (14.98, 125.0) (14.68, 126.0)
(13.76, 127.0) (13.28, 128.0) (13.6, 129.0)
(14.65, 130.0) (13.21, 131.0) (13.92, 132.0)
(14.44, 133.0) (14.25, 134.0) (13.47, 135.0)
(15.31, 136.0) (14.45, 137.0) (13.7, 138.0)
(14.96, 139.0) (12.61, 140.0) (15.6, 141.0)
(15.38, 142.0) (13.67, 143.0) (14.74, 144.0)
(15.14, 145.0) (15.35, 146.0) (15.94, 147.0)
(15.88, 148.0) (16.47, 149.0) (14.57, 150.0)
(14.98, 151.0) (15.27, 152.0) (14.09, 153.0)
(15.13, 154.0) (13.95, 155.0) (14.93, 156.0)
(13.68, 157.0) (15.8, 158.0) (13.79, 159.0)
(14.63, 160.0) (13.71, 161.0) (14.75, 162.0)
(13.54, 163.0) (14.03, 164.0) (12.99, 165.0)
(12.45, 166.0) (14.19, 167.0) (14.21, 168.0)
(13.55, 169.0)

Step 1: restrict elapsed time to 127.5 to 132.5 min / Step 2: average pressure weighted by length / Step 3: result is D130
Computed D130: 13.7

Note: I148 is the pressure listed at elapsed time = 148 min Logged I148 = 15.88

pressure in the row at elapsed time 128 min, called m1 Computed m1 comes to 13.28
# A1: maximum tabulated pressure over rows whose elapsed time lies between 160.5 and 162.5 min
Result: 14.75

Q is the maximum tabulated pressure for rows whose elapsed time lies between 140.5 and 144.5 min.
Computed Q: 15.6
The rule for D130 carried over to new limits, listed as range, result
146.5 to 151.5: 15.6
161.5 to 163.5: 14.1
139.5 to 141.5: 14.1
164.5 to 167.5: 13.2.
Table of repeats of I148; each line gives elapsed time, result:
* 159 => 13.79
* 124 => 14.11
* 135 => 13.47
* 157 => 13.68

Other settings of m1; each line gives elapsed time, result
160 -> 14.63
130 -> 14.65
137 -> 14.45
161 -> 13.71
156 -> 14.93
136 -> 15.31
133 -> 14.44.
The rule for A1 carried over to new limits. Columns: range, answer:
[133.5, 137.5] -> 15.31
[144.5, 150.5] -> 16.47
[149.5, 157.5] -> 15.27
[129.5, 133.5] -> 14.65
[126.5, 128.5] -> 13.76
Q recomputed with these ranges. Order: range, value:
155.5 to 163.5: 15.8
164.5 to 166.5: 12.99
